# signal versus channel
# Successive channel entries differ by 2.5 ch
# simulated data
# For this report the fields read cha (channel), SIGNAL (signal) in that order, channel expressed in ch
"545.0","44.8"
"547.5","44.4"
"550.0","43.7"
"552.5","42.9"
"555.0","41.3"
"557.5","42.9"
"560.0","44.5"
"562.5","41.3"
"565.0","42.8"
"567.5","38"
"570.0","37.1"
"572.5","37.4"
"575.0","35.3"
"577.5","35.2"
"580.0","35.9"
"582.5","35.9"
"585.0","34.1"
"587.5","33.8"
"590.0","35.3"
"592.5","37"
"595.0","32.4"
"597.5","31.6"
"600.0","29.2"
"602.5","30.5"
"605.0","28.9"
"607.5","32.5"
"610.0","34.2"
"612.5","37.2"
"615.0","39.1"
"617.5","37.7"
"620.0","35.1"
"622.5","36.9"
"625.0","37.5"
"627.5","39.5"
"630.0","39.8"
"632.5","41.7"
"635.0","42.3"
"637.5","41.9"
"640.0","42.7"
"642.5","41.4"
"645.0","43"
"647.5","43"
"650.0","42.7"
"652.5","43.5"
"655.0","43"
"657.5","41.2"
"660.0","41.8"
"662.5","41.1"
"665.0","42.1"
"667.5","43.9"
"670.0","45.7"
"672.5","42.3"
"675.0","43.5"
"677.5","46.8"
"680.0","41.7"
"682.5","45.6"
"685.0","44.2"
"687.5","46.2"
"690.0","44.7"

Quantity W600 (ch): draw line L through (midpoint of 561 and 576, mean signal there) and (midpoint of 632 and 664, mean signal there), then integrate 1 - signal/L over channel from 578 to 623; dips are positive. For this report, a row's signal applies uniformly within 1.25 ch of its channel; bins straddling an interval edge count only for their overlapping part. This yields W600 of 6.6 ch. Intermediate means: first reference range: 38.8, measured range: 34.3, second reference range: 42.3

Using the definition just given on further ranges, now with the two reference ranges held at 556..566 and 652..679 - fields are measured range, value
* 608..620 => 1.8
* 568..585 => 2.7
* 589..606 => 4.3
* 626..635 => 0.5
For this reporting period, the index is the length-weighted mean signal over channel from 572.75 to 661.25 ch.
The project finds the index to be 37.5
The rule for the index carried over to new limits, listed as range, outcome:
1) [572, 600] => 34.6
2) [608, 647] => 39.3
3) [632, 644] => 42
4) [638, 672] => 42.7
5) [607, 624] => 36.3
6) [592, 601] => 32.3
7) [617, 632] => 38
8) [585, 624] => 34.1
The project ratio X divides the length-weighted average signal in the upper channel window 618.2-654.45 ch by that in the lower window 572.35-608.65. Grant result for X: 1.2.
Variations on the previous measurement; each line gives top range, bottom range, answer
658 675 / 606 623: 1.19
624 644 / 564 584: 1.10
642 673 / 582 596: 1.23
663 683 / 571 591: 1.24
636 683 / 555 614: 1.20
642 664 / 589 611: 1.31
